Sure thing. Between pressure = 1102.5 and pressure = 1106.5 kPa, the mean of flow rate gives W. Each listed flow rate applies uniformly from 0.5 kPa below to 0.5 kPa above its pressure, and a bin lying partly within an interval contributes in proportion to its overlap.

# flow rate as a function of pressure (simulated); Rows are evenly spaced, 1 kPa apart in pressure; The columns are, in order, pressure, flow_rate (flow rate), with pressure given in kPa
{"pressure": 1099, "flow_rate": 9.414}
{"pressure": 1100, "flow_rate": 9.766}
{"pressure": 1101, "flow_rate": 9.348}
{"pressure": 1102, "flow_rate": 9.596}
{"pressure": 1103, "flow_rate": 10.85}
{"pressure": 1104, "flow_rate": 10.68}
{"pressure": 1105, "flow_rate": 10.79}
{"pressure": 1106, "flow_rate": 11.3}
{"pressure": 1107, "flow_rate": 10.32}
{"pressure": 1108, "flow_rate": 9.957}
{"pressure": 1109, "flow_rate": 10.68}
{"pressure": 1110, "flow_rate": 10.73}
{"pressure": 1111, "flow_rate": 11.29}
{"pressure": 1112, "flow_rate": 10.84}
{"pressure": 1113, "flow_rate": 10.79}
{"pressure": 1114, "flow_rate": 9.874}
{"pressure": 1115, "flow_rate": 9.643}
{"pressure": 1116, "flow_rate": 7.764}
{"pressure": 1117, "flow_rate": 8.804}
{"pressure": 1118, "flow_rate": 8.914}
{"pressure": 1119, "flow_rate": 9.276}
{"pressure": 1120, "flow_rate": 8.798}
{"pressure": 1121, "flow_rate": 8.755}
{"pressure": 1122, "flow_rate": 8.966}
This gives 10.9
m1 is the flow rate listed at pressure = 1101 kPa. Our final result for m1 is 9.348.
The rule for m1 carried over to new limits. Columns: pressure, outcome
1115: 9.643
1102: 9.596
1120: 8.798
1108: 9.957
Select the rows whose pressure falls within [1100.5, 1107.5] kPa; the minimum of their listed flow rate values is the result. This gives 9.348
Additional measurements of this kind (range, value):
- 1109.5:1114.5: 9.874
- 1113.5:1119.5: 7.764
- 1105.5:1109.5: 9.957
